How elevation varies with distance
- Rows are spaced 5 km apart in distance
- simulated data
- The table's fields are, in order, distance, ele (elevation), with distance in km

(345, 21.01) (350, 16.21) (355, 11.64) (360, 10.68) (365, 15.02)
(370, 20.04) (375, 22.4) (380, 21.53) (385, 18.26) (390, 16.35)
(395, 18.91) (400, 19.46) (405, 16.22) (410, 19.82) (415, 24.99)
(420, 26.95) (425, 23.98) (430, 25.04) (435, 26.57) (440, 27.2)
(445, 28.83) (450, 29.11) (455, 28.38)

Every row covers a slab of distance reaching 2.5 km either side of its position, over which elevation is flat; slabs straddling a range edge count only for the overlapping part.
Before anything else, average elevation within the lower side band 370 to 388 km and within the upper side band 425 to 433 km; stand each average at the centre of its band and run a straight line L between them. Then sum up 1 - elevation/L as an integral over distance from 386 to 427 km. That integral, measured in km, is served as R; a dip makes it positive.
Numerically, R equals 4.1 km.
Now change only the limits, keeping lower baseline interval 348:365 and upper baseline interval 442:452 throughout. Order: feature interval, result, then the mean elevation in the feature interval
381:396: 0.4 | 18.1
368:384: -4.5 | 21.1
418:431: -0.2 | 25.3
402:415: 1.7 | 19.4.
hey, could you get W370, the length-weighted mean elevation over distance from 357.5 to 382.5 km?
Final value 17.9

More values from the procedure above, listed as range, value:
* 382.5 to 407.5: 17.8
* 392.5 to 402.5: 19.2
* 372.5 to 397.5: 19.5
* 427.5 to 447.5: 26.9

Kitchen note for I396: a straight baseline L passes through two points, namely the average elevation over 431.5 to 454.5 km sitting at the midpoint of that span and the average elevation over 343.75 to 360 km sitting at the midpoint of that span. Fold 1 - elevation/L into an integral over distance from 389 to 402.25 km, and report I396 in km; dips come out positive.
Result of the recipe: 1.73 km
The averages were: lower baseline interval 15.1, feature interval 18.4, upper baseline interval 27.8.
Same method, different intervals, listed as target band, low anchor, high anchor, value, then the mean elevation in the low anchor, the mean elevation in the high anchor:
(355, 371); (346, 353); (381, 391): 2.90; 16.9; 18.1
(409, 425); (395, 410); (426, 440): -1.72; 18.3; 25.9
